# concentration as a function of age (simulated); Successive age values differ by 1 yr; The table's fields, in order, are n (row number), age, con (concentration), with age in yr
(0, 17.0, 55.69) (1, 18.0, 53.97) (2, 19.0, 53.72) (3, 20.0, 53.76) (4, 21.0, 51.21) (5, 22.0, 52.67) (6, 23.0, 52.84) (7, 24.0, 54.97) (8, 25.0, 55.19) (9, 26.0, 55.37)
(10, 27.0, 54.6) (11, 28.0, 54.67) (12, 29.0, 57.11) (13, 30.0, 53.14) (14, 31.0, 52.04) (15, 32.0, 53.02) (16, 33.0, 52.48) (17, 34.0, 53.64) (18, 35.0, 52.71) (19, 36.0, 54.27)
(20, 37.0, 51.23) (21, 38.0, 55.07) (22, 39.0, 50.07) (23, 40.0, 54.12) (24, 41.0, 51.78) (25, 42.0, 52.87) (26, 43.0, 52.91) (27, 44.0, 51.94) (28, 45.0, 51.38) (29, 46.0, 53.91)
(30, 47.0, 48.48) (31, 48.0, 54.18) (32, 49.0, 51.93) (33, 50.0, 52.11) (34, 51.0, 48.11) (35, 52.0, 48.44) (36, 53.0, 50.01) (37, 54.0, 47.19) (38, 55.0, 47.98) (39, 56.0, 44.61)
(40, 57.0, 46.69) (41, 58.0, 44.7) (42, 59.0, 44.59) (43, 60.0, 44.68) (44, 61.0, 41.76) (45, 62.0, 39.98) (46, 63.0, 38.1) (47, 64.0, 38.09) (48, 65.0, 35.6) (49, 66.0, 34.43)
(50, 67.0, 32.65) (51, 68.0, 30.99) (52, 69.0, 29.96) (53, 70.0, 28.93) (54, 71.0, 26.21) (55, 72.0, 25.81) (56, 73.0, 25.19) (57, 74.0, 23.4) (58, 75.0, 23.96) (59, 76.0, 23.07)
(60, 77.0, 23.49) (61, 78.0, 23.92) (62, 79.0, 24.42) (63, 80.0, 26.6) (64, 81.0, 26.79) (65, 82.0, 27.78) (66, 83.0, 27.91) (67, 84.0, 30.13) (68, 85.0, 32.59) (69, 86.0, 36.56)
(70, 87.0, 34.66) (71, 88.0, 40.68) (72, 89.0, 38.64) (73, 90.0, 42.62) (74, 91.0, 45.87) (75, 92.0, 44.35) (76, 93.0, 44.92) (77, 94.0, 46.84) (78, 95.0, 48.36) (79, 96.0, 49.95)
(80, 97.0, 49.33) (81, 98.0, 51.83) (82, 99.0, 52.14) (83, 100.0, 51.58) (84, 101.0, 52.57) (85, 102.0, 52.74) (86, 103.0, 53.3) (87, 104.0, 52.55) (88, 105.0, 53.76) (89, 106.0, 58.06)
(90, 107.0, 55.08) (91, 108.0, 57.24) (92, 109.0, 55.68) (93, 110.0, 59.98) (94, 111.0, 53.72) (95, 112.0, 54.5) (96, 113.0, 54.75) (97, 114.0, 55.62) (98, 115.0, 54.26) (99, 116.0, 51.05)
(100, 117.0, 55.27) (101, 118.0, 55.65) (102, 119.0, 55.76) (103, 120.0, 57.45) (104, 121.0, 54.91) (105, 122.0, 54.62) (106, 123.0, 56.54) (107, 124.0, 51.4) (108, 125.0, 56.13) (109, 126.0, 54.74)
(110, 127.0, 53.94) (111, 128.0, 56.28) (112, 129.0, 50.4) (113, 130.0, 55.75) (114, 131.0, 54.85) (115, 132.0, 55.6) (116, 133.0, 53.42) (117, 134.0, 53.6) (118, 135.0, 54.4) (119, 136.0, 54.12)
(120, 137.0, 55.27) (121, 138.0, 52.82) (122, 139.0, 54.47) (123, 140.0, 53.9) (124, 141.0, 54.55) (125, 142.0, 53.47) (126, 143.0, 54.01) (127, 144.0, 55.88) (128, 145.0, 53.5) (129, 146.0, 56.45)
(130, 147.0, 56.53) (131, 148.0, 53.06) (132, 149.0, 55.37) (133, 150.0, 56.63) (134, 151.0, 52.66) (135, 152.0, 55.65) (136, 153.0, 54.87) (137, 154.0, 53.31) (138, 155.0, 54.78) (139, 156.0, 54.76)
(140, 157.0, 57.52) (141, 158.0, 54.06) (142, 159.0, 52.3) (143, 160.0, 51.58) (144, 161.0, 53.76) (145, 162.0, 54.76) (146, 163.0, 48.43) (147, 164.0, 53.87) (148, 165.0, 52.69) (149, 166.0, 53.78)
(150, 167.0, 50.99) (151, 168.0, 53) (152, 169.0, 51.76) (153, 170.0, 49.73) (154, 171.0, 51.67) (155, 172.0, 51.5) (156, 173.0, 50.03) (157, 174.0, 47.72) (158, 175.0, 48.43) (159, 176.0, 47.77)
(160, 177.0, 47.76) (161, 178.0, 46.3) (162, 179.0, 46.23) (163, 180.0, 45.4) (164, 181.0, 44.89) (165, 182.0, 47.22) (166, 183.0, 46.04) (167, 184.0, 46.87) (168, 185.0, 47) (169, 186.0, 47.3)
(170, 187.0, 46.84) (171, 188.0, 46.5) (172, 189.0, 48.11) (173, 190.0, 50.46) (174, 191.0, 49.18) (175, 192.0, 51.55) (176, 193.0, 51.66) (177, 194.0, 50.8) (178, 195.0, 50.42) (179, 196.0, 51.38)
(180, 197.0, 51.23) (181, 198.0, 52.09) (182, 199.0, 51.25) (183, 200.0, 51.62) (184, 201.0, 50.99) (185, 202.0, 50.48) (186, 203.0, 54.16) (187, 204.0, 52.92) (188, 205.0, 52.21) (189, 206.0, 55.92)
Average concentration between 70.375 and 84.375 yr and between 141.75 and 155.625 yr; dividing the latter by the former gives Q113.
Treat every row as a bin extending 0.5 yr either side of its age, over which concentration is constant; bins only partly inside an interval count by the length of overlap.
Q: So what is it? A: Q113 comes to 2.1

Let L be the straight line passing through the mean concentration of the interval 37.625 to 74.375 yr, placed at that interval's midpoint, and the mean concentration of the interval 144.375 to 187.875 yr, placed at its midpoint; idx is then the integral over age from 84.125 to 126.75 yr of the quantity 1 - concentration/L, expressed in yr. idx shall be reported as -3.5 yr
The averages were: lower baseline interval 43.2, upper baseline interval 51.2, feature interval 50.7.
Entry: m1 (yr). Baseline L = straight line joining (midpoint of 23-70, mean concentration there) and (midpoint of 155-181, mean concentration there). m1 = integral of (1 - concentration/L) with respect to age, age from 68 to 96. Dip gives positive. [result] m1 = 9.4 yr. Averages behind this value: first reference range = 48.2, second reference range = 51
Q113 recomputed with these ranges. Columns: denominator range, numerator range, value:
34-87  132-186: 1.30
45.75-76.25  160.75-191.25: 1.24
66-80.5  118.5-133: 2.06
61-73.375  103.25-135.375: 1.68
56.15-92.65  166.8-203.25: 1.47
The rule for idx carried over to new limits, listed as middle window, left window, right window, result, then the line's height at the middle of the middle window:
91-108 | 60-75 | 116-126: -1.89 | 45.9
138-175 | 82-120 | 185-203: -2.81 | 49.6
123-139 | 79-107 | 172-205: -3.02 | 45.6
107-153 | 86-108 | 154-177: -4.26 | 50.2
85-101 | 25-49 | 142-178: 2.39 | 53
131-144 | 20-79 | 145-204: -1.31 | 49.3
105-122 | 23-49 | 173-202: -1.52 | 50.9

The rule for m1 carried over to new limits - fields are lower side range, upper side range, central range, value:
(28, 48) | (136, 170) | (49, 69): 3.9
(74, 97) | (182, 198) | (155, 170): -2.6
